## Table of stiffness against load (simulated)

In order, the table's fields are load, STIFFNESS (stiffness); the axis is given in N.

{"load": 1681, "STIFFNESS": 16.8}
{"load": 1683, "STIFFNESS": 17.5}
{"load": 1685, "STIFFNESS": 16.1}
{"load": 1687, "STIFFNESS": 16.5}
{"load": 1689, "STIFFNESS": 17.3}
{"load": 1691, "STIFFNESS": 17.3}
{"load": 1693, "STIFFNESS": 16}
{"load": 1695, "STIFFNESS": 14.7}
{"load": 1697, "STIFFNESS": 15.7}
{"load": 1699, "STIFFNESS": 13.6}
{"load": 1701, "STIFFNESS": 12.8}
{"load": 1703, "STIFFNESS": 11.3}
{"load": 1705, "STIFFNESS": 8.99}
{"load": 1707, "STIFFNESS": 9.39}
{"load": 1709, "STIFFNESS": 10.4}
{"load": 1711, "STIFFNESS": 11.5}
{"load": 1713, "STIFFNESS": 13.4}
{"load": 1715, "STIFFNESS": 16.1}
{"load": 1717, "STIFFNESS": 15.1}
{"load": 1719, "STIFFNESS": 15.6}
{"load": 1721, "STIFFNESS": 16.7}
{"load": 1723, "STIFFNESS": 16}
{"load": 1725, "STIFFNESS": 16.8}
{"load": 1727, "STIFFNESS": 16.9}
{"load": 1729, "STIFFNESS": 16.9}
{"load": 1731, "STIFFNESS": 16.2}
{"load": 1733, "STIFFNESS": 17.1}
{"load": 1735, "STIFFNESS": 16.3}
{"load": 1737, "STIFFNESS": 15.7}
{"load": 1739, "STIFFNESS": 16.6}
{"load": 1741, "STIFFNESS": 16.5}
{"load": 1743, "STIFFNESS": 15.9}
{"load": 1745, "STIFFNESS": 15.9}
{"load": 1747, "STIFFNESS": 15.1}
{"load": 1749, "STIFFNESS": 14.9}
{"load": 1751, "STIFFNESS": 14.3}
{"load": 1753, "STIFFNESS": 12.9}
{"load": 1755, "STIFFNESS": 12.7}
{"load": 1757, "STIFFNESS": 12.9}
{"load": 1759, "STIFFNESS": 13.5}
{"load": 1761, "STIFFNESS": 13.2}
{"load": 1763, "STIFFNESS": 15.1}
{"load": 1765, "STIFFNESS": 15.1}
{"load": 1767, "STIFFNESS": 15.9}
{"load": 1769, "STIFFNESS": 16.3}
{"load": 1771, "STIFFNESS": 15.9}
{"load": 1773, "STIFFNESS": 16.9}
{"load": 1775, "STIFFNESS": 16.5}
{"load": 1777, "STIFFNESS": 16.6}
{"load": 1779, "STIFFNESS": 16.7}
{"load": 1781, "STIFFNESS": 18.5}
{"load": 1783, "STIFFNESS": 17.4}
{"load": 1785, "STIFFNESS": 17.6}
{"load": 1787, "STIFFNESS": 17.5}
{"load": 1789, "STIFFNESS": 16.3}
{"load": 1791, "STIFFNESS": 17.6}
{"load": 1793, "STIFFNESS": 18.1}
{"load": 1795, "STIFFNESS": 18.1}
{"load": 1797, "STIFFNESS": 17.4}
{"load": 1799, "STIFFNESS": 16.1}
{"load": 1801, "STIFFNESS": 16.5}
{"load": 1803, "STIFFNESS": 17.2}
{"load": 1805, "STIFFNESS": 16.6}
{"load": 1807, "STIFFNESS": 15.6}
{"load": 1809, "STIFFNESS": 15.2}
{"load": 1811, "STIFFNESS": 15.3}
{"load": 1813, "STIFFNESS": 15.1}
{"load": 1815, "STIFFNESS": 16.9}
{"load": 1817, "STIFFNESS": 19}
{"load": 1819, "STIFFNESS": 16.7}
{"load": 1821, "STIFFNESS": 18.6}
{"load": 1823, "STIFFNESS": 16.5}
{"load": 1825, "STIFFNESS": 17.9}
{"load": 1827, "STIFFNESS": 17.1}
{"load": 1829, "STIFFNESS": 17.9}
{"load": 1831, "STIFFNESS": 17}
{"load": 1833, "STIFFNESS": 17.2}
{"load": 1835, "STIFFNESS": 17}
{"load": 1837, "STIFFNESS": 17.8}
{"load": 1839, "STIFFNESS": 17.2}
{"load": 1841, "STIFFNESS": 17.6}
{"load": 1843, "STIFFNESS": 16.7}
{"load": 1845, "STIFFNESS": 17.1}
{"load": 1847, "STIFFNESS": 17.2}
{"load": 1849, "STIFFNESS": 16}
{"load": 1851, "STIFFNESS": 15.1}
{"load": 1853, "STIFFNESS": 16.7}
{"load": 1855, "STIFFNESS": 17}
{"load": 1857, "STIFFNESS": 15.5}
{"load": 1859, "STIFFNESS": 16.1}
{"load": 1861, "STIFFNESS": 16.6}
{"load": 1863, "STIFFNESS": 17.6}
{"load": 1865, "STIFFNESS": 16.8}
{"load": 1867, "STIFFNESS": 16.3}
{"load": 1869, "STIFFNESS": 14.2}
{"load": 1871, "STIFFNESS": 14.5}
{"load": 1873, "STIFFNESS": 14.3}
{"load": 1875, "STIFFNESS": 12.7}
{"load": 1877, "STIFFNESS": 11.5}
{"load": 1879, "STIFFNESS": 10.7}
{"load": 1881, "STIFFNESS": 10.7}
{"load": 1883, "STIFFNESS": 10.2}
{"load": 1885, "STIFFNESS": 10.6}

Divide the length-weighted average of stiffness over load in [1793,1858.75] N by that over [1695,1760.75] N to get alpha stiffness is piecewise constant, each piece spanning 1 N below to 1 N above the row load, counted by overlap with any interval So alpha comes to 1.16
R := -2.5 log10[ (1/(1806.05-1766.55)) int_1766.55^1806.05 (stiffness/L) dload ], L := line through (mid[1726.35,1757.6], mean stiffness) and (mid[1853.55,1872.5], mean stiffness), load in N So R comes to -0.09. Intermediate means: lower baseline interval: 15.4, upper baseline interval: 16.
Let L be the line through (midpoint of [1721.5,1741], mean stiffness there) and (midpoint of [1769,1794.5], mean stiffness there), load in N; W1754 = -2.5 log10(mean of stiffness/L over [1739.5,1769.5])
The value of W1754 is 0.145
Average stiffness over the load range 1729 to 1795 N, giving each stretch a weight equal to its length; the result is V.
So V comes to 15.9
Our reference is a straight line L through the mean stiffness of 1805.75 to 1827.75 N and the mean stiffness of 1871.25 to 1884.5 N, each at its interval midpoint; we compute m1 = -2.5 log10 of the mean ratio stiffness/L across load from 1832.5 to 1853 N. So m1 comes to -0.155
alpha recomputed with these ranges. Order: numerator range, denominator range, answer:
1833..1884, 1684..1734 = 1.04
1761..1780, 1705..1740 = 1.07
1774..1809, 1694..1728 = 1.23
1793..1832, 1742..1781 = 1.12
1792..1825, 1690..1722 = 1.23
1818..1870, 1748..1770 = 1.18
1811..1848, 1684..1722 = 1.22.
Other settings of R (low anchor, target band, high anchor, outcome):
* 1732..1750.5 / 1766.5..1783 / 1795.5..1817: -0.037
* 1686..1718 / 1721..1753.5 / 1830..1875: -0.114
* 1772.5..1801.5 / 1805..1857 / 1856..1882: -0.076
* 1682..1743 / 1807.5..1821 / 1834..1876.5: -0.046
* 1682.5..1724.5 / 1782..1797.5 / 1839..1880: -0.166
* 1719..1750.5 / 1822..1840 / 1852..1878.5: -0.117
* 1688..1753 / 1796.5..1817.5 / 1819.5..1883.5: -0.058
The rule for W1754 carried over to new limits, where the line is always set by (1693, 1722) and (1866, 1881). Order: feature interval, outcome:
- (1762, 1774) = -0.19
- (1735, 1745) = -0.21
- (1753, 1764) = -0.01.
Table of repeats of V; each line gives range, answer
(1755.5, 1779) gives 15.3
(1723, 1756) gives 15.7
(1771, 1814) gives 16.8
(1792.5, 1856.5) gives 16.9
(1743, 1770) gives 14.5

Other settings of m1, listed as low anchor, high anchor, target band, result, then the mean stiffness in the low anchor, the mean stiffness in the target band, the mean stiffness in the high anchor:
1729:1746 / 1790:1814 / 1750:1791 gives 0.05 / 16.3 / 15.6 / 16.6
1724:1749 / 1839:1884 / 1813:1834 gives -0.13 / 16.3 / 17.4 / 15.1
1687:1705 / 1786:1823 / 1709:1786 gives 0.01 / 14.6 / 15.5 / 16.9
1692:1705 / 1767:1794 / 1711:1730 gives -0.08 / 13.6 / 15.7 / 17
